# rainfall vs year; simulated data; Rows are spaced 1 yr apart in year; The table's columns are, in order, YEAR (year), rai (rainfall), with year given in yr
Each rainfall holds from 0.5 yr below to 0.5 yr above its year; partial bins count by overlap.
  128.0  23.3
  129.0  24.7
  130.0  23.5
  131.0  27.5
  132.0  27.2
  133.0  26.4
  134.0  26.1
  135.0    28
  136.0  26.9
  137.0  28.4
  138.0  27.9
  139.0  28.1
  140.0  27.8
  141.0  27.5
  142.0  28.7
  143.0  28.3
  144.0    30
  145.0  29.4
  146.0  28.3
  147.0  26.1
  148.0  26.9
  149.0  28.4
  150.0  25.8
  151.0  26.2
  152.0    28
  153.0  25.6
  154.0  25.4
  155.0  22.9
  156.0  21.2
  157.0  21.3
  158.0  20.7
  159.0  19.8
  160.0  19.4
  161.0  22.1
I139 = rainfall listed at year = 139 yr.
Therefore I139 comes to 28.1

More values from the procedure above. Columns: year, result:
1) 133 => 26.4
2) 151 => 26.2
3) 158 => 20.7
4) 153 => 25.6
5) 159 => 19.8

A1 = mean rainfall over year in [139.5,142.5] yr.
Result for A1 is 28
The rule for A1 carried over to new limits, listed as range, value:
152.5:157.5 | 23.3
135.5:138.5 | 27.7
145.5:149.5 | 27.4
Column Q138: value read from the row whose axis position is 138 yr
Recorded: 27.9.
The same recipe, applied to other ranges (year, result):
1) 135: 28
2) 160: 19.4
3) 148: 26.9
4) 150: 25.8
